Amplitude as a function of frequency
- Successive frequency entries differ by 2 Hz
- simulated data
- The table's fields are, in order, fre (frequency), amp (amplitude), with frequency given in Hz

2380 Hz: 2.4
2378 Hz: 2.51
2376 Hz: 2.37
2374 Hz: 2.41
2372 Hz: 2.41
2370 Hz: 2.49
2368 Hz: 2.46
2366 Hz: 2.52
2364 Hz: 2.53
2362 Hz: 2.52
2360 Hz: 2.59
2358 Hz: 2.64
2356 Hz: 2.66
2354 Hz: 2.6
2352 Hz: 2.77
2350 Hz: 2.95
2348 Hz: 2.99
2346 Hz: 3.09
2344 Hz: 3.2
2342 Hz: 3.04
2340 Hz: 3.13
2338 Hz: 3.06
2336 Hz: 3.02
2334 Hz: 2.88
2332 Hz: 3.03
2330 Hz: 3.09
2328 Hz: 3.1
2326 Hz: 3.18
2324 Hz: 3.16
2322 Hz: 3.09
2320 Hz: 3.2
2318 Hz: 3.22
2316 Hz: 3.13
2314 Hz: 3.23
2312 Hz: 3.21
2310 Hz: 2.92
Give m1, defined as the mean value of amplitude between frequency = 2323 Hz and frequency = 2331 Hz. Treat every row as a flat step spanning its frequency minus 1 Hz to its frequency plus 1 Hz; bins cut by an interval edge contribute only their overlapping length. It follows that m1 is 3.13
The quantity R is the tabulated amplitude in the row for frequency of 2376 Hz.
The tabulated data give 2.37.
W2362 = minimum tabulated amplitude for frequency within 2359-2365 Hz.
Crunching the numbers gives 2.52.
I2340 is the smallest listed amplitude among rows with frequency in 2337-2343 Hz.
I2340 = 3.04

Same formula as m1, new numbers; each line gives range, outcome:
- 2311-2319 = 3.2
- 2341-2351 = 3.05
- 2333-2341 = 3.02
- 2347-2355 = 2.83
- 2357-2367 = 2.56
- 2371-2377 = 2.4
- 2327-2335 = 3.02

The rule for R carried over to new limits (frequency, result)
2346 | 3.09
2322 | 3.09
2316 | 3.13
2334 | 2.88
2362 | 2.52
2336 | 3.02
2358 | 2.64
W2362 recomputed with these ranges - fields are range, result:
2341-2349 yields 2.99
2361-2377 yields 2.37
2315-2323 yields 3.09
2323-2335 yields 2.88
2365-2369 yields 2.46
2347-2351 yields 2.95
